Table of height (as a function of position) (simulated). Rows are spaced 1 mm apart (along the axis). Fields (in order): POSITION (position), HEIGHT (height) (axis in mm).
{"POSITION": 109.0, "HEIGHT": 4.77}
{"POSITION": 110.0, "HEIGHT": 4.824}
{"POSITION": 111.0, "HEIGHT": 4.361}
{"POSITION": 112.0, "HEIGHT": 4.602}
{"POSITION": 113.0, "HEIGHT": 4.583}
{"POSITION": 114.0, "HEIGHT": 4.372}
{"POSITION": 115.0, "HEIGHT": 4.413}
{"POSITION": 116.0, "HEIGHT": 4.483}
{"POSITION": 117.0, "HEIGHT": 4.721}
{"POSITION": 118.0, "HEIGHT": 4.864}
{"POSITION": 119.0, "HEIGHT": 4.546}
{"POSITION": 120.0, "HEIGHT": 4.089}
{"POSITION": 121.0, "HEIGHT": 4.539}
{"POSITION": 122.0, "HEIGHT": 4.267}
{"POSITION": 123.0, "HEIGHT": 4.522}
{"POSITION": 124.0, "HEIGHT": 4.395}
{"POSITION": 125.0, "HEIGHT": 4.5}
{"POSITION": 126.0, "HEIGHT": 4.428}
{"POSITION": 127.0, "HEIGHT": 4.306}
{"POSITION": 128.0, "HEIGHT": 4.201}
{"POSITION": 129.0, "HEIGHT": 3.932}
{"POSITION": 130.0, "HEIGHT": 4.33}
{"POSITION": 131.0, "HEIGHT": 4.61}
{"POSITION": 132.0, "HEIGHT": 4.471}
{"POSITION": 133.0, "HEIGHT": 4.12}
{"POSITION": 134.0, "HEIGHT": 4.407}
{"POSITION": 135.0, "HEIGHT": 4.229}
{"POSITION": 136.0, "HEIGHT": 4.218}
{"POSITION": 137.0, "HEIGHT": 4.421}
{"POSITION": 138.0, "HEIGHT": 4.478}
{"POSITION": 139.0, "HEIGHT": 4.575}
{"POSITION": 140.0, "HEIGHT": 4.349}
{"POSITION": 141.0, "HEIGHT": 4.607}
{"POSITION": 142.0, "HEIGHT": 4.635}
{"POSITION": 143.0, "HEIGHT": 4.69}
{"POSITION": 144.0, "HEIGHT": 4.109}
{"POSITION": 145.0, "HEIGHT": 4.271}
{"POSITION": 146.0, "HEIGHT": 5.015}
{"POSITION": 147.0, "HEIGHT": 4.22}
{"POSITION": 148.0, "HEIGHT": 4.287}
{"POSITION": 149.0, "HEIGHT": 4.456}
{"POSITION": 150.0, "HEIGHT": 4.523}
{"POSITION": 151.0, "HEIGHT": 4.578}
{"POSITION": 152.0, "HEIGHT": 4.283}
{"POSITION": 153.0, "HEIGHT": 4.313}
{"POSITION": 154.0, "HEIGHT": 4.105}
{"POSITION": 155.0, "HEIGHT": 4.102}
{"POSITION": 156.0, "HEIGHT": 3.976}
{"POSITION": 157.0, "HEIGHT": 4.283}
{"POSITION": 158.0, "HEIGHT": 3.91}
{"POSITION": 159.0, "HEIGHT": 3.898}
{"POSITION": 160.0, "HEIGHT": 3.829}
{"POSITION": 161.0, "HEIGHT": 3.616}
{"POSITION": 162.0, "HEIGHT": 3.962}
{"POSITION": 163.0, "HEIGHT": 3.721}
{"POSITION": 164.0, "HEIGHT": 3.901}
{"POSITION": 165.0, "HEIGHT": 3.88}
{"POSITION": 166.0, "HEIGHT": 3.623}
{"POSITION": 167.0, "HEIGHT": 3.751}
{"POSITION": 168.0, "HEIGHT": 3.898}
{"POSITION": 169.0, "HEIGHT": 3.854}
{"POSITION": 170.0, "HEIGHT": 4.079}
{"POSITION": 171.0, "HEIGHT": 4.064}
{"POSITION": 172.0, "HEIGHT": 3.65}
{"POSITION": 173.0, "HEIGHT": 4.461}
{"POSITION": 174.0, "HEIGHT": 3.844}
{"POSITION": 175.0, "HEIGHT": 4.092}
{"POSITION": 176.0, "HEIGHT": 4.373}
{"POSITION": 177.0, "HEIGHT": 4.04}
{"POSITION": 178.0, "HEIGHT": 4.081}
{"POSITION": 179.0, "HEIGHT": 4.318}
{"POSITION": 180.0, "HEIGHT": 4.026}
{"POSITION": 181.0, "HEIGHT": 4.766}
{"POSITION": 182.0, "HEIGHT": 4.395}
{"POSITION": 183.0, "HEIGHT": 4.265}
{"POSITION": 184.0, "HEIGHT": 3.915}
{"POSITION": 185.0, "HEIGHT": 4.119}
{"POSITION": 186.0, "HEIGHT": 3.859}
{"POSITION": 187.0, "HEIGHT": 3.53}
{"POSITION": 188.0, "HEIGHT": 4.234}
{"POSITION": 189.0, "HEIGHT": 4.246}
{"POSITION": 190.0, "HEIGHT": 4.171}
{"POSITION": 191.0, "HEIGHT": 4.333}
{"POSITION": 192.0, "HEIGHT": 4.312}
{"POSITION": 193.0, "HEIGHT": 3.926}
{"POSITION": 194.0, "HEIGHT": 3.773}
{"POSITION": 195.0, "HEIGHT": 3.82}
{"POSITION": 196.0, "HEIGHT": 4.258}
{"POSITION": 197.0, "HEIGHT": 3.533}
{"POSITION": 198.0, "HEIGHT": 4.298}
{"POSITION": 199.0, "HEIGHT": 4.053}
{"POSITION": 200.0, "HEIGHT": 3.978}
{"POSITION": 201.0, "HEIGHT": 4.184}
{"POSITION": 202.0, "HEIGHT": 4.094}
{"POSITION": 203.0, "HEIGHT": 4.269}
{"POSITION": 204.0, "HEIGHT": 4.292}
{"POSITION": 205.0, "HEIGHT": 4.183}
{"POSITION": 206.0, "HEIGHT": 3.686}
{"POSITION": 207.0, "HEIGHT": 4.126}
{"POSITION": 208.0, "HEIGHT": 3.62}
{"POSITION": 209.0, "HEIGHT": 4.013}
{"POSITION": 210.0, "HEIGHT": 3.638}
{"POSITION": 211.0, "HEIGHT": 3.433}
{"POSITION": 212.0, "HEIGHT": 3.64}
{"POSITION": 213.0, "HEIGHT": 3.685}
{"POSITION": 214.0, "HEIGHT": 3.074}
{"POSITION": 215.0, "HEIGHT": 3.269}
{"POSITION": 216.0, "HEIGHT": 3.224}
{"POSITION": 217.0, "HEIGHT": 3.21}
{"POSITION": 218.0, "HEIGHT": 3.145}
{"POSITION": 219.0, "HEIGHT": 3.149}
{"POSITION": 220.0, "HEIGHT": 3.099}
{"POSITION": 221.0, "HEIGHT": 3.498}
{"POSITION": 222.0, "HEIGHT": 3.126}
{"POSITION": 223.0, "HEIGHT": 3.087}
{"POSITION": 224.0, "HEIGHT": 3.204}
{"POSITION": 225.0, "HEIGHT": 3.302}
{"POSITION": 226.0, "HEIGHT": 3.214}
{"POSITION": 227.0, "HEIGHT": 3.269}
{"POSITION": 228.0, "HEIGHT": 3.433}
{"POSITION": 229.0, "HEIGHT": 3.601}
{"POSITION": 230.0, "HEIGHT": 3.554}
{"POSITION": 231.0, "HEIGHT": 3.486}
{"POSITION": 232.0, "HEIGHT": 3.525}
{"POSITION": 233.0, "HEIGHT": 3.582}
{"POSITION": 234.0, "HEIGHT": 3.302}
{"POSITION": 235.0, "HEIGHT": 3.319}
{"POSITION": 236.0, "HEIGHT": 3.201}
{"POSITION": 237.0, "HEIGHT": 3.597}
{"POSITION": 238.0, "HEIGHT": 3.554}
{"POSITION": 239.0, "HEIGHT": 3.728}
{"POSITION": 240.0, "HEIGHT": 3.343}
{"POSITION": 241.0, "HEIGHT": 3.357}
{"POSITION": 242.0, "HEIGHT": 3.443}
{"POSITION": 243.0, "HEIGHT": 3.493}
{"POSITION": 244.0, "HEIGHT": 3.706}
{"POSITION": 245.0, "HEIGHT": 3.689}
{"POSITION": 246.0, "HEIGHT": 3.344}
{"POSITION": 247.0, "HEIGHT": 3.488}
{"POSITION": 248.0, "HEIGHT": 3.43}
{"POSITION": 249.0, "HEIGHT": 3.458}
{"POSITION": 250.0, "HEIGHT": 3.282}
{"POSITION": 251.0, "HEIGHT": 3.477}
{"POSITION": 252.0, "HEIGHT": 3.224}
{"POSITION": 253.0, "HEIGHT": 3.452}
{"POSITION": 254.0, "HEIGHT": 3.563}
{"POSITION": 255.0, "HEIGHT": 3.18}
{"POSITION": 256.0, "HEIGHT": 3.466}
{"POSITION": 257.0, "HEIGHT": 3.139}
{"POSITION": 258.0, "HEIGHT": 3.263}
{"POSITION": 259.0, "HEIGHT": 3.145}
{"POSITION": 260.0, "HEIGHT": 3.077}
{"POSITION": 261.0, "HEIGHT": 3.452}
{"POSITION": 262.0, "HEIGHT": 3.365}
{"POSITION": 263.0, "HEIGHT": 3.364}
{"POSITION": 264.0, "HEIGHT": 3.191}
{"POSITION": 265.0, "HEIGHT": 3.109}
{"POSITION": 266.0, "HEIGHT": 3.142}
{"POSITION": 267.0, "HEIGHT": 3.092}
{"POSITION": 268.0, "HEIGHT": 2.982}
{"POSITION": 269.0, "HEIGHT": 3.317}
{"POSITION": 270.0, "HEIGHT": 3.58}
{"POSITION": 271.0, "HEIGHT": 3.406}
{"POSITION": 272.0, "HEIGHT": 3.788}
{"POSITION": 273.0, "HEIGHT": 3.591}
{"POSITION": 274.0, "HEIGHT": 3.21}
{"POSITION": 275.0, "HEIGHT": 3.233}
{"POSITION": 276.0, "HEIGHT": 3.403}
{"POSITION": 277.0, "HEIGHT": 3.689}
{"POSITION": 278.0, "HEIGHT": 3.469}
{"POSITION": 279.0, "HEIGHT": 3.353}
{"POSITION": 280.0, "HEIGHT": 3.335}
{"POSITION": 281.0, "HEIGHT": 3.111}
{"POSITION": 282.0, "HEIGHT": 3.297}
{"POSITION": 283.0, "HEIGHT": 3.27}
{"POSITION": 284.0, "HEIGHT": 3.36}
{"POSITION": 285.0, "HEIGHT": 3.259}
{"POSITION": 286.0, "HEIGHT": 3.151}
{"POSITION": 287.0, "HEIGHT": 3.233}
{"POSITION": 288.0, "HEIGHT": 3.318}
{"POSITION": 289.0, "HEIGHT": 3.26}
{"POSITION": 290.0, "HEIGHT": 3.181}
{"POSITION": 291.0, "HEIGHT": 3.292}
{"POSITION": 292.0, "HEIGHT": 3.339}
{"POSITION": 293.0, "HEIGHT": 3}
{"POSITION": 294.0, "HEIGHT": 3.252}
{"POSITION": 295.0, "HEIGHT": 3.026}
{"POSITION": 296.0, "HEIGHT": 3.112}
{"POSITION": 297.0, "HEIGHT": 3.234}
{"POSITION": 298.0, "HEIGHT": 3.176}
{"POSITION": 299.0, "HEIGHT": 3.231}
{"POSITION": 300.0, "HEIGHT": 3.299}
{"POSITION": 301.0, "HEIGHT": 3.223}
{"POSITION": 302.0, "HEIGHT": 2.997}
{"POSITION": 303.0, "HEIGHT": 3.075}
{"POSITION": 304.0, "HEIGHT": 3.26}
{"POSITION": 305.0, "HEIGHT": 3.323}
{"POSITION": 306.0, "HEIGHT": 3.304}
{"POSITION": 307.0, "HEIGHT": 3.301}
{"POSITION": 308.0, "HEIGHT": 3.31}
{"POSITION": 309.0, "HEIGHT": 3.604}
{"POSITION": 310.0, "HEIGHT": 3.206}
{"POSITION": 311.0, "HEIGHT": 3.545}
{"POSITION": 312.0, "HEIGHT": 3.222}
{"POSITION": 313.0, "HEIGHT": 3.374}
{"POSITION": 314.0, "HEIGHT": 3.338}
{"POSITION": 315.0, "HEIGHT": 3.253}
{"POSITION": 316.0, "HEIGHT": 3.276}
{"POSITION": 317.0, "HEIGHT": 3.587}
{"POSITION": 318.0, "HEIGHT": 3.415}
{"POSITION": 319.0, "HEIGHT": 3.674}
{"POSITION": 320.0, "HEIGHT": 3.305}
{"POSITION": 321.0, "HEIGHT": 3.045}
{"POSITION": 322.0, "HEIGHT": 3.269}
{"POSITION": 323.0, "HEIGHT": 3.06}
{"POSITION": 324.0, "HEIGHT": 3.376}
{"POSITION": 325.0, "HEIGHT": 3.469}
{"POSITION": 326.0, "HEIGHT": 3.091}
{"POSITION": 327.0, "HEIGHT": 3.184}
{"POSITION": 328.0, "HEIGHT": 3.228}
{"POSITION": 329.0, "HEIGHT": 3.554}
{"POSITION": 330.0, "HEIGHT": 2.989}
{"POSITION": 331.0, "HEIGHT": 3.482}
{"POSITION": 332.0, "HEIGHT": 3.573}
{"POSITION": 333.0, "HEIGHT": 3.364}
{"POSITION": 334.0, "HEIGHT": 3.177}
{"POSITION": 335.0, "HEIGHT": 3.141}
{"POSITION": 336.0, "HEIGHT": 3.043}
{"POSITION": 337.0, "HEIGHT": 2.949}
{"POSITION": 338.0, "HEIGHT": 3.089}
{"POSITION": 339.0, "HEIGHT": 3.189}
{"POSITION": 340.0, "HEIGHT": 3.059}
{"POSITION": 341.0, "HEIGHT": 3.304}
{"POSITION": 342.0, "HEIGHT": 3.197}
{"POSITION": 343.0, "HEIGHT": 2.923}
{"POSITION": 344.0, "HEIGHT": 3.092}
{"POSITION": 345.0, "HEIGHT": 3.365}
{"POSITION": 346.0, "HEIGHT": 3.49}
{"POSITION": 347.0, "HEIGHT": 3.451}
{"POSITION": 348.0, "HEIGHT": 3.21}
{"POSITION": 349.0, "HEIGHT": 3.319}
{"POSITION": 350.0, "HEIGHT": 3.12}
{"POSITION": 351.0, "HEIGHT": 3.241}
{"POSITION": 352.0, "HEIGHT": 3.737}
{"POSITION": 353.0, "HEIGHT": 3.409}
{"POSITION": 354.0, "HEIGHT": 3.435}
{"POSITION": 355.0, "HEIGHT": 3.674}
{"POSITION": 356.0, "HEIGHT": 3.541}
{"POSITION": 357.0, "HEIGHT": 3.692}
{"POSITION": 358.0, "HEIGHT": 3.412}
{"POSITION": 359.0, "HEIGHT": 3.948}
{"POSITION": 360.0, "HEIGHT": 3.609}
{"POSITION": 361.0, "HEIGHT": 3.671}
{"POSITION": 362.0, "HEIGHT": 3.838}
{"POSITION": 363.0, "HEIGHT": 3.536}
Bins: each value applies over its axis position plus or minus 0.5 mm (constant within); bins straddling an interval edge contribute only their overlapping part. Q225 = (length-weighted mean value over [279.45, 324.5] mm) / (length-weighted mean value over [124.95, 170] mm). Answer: 0.8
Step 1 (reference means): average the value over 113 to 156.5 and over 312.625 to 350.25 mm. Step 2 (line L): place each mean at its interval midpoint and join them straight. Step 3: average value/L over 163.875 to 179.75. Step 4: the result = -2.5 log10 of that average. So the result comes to 0.05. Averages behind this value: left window 4.4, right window 3.26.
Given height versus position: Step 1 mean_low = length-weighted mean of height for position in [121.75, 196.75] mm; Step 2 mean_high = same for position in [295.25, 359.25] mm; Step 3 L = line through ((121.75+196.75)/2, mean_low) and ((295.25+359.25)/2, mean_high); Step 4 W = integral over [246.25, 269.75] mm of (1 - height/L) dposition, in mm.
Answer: 2.4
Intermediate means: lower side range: 4.18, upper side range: 3.3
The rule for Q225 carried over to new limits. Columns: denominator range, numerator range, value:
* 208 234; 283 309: 0.95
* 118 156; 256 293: 0.75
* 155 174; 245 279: 0.86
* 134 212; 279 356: 0.80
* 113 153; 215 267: 0.76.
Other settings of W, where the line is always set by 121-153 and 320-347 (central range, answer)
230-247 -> 1.4 mm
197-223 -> 2.0 mm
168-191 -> 0.2 mm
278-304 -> 1.9 mm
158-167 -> 0.9 mm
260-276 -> 1.3 mm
